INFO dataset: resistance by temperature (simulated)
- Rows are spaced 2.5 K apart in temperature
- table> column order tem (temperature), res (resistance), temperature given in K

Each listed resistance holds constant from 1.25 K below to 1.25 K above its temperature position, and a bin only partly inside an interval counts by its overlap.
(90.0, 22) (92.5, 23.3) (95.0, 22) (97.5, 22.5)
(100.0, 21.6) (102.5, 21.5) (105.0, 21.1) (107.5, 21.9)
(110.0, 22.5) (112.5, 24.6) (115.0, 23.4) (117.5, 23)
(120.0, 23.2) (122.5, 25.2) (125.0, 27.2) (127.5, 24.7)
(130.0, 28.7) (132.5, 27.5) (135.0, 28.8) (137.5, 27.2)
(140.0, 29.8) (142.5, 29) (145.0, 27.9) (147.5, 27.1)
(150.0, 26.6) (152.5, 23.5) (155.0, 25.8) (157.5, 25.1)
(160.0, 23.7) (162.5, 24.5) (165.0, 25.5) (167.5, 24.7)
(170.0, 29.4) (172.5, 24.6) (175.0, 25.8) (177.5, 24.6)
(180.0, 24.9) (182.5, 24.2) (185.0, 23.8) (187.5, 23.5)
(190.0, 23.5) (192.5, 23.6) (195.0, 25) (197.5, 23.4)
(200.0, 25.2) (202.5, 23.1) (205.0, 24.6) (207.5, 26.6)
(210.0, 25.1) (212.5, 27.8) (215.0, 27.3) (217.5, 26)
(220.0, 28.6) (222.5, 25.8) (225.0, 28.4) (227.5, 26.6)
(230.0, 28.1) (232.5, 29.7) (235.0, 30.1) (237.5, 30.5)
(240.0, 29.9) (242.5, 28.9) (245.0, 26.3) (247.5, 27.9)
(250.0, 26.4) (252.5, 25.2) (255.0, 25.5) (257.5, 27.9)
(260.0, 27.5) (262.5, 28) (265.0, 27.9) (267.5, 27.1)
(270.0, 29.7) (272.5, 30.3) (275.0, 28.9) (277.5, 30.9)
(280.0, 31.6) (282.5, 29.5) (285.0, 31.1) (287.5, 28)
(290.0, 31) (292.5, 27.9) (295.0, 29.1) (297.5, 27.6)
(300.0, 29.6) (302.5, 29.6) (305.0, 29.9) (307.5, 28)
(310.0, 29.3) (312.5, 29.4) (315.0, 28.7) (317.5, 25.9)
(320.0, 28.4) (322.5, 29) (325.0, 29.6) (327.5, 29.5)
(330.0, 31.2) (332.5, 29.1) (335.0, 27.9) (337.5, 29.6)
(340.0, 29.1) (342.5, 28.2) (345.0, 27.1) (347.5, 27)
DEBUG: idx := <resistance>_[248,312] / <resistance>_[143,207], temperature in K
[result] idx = 1.1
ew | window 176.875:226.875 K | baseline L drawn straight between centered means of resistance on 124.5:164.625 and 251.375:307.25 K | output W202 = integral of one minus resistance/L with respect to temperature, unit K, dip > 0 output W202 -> 4.2 K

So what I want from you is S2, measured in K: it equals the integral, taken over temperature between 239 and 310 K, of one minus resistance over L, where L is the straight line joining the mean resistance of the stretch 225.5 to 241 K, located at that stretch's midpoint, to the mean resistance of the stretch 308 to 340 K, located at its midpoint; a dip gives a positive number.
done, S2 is 1.00 K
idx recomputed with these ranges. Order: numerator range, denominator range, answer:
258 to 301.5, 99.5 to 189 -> 1.16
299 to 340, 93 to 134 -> 1.22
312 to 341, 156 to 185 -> 1.15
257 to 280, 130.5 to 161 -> 1.07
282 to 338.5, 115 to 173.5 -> 1.11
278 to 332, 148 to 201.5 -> 1.18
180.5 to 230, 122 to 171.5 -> 0.96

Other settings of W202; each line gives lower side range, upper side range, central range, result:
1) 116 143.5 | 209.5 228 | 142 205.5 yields 4.3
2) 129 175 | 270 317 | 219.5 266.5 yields 0.9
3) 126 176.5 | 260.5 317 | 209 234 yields 0.4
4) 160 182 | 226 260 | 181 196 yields 1.2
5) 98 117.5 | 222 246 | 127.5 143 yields -2.9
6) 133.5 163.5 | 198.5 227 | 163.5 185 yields 0.9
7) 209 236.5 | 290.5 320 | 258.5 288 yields -1.0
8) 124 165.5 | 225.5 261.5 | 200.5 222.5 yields 1.1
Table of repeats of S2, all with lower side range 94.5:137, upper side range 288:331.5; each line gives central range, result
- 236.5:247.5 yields -0.6 K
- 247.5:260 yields 0.5 K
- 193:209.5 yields 1.1 K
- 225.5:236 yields -0.6 K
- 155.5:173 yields 0.0 K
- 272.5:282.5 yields -0.7 K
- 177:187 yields 0.6 K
